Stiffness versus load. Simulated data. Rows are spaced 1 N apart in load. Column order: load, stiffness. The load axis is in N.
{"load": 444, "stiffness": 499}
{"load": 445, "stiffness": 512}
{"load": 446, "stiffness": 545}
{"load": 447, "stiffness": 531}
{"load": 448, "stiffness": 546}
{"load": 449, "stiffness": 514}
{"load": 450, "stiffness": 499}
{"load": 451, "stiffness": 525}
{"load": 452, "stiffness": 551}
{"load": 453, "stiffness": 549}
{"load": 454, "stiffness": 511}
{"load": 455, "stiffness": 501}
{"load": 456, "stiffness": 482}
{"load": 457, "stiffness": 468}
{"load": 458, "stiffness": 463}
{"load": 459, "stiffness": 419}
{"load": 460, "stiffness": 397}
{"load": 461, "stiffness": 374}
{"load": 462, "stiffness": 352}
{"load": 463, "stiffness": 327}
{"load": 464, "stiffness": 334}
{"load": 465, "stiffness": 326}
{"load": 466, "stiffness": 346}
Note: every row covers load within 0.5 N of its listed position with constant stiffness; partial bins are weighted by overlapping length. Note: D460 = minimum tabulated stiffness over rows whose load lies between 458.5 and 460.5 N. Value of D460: 397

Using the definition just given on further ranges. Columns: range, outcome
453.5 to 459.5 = 419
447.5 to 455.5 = 499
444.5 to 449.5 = 512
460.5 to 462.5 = 352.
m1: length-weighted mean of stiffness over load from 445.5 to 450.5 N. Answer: 527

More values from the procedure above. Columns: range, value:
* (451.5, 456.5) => 519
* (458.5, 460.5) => 408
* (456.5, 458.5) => 466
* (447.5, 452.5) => 527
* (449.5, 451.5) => 512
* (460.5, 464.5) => 347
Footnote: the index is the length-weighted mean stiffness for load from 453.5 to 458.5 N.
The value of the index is 485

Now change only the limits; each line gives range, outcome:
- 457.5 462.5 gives 401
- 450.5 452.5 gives 538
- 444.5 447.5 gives 529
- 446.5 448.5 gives 538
